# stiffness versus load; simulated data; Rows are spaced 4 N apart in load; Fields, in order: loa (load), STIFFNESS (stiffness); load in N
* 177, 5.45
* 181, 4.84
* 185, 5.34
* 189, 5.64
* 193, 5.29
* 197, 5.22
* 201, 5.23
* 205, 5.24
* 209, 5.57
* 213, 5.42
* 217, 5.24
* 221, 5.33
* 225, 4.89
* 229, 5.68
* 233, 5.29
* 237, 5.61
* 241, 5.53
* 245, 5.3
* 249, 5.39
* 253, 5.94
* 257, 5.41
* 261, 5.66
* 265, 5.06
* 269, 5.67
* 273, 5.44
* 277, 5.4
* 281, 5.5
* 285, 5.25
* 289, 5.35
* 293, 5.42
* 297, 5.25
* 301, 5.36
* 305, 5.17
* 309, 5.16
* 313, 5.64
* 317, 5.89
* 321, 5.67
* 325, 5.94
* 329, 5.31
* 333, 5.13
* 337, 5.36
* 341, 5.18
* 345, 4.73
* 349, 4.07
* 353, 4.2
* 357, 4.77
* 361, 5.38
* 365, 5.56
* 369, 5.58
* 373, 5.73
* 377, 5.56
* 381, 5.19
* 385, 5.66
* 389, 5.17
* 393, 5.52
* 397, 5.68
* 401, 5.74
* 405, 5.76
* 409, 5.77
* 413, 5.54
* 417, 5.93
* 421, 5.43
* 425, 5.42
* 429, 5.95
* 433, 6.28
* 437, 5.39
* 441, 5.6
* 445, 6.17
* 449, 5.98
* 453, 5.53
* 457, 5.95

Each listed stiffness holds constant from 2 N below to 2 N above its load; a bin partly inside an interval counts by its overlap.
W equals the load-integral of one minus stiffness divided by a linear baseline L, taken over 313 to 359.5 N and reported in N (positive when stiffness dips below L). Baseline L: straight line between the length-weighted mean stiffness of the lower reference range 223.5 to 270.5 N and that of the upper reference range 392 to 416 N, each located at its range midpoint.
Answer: 3.7 N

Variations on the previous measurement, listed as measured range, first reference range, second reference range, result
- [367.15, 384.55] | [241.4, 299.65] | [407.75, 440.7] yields 0.3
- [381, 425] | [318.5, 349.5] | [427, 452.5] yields 0.5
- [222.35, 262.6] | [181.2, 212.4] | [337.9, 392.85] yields -1.4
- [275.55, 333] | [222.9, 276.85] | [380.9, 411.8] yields 0.6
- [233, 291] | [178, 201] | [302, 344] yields -1.1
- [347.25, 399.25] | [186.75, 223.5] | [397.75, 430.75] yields 3.5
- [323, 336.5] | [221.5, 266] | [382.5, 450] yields 0.3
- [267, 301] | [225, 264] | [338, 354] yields -1.7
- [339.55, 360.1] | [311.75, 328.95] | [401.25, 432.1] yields 4.0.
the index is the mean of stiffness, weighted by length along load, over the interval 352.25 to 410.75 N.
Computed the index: 5.44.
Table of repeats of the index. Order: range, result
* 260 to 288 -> 5.41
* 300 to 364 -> 5.19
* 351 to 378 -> 5.24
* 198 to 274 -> 5.41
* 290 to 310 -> 5.28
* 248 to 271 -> 5.53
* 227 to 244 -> 5.51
